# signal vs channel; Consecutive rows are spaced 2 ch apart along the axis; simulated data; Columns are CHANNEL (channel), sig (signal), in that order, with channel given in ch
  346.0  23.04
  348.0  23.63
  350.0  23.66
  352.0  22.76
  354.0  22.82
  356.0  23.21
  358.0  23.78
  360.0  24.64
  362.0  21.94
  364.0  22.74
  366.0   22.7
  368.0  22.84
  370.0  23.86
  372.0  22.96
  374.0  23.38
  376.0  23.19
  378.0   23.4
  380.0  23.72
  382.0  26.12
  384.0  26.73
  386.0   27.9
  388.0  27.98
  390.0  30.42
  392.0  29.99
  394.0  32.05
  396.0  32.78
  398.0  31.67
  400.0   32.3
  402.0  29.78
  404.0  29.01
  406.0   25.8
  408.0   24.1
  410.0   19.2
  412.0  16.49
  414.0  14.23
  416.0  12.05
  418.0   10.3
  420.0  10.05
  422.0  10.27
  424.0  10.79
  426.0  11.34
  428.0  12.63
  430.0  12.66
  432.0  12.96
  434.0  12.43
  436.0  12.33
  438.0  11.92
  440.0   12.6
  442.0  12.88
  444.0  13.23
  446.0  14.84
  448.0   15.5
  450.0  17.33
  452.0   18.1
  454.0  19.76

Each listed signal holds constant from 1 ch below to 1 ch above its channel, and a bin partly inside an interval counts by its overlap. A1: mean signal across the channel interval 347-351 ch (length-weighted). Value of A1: 23.6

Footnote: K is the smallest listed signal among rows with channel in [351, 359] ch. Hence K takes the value 22.76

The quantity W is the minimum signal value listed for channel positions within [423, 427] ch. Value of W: 10.79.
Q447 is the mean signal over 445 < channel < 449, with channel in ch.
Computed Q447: 15.2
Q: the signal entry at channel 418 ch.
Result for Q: 10.3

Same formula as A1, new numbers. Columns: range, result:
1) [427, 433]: 12.8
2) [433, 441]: 12.3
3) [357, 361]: 24.2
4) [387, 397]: 30.6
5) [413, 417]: 13.1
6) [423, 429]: 11.6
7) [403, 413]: 22.9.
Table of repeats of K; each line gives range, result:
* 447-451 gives 15.5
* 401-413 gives 16.49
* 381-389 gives 26.12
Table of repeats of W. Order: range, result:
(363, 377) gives 22.7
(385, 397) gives 27.9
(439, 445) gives 12.6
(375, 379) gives 23.19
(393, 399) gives 31.67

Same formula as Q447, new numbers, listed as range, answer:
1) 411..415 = 15.4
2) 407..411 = 21.6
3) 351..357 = 22.9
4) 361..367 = 22.5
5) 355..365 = 23.3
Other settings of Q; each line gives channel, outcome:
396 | 32.78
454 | 19.76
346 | 23.04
